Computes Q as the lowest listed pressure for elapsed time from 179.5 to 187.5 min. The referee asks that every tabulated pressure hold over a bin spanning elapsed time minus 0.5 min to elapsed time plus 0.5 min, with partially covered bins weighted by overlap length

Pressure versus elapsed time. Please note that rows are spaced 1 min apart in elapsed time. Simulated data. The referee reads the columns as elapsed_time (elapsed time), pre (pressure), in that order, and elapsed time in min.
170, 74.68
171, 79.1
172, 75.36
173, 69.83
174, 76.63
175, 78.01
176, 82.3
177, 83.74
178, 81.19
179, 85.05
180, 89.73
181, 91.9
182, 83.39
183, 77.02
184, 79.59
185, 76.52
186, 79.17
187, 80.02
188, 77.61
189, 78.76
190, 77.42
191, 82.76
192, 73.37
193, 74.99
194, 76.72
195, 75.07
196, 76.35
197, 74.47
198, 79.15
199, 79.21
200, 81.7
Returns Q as 76.52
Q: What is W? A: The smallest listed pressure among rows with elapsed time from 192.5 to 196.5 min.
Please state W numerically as 74.99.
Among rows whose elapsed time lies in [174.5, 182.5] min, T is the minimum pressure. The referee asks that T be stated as 78.01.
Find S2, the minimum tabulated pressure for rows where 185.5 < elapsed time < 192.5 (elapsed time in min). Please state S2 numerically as 73.37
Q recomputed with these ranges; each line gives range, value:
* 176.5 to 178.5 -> 81.19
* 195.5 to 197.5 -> 74.47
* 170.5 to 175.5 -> 69.83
